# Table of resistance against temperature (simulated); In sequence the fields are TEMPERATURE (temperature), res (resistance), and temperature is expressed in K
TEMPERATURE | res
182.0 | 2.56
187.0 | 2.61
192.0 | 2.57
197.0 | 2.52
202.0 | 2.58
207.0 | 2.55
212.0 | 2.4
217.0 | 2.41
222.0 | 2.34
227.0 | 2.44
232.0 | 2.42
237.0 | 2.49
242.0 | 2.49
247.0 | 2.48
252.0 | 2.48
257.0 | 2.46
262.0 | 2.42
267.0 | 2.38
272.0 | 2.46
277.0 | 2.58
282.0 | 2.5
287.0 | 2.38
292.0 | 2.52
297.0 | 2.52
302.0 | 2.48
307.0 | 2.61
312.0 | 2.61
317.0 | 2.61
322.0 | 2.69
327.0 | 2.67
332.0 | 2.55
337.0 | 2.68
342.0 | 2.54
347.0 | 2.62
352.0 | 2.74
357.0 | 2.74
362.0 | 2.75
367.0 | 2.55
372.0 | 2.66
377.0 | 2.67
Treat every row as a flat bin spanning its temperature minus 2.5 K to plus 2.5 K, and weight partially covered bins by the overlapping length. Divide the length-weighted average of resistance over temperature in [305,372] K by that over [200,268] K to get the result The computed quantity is 1.1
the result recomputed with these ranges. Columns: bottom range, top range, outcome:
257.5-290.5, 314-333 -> 1.07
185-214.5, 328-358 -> 1.04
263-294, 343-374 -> 1.08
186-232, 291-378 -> 1.06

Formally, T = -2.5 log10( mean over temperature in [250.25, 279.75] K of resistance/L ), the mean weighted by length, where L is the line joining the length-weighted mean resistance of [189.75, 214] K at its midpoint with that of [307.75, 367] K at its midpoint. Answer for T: 0.05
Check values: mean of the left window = 2.53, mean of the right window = 2.65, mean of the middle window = 2.46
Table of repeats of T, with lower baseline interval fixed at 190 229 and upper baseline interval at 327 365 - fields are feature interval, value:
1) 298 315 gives 0.018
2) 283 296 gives 0.051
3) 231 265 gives 0.028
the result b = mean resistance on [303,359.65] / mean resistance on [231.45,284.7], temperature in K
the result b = 1.07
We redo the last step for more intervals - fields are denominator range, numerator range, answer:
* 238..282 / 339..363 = 1.08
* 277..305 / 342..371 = 1.07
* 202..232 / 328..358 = 1.08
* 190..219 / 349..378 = 1.07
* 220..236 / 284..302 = 1.03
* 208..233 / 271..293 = 1.03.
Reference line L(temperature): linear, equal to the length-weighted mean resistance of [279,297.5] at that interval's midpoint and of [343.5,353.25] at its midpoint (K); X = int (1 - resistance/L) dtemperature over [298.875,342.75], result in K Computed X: -0.5 K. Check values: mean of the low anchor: 2.48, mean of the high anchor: 2.66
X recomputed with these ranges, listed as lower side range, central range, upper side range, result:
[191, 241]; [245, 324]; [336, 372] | 1.7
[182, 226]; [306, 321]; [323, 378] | 0.0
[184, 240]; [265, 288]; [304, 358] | 0.9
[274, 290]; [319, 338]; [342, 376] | -0.4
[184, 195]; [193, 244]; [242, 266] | 1.2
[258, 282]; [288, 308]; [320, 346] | 0.2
